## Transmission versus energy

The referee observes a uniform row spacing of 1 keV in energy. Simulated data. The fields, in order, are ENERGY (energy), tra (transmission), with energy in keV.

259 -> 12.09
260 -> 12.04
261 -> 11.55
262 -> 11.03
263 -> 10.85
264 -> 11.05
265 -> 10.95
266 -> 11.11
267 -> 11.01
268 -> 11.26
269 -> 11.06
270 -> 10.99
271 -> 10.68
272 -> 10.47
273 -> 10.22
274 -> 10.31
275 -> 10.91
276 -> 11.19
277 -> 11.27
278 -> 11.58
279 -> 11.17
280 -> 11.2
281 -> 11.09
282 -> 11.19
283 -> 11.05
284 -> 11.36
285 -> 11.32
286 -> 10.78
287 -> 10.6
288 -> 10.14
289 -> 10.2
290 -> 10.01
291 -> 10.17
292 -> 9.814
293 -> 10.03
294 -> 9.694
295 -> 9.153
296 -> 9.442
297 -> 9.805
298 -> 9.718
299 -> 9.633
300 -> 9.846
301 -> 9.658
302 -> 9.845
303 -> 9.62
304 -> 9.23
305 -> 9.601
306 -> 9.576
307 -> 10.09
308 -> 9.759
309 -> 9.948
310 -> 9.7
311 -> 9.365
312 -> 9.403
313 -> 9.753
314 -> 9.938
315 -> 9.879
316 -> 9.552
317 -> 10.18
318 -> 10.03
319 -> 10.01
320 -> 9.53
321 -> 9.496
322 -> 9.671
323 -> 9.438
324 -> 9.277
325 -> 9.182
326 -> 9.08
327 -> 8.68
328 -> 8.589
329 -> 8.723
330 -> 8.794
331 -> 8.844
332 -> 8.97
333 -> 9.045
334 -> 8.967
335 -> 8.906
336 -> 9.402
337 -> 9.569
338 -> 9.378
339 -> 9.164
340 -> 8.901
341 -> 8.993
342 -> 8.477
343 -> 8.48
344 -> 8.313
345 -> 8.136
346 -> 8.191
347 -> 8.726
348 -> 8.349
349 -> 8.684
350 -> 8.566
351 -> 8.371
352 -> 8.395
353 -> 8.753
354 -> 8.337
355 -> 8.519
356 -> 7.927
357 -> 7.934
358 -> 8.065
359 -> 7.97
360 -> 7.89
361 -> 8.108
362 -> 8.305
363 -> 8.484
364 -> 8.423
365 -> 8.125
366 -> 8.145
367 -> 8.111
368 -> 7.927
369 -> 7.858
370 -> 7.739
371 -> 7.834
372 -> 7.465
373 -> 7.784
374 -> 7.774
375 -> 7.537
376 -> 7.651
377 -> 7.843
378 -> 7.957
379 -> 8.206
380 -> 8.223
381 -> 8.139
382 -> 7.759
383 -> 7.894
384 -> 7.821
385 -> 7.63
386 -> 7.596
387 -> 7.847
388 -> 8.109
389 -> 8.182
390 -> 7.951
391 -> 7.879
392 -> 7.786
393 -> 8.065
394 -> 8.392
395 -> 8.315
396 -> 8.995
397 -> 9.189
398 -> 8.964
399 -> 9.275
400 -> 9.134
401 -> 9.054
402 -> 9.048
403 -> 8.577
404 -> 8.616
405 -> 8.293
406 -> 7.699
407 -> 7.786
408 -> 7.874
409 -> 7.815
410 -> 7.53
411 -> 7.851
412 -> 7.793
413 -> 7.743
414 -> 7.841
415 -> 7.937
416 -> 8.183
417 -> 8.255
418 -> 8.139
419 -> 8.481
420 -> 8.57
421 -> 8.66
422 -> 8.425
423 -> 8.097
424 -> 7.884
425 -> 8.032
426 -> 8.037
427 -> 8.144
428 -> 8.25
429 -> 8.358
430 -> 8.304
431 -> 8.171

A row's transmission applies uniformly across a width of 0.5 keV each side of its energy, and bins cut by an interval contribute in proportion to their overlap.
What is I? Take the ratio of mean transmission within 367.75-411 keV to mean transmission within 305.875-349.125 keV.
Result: 0.88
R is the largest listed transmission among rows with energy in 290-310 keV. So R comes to 10.17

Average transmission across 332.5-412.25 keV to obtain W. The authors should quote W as 8.29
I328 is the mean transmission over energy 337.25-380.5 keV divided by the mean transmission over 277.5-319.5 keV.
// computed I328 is 0.8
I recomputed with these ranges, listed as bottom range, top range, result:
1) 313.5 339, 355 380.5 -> 0.86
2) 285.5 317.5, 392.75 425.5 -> 0.85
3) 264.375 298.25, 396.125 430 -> 0.78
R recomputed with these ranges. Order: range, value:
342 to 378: 8.753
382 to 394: 8.392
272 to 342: 11.58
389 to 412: 9.275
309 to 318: 10.18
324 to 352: 9.569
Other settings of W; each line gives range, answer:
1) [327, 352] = 8.76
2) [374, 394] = 7.91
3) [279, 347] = 9.61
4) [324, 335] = 8.91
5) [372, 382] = 7.87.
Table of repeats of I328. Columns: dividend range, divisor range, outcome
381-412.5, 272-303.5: 0.79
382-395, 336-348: 0.91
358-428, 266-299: 0.77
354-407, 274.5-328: 0.81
